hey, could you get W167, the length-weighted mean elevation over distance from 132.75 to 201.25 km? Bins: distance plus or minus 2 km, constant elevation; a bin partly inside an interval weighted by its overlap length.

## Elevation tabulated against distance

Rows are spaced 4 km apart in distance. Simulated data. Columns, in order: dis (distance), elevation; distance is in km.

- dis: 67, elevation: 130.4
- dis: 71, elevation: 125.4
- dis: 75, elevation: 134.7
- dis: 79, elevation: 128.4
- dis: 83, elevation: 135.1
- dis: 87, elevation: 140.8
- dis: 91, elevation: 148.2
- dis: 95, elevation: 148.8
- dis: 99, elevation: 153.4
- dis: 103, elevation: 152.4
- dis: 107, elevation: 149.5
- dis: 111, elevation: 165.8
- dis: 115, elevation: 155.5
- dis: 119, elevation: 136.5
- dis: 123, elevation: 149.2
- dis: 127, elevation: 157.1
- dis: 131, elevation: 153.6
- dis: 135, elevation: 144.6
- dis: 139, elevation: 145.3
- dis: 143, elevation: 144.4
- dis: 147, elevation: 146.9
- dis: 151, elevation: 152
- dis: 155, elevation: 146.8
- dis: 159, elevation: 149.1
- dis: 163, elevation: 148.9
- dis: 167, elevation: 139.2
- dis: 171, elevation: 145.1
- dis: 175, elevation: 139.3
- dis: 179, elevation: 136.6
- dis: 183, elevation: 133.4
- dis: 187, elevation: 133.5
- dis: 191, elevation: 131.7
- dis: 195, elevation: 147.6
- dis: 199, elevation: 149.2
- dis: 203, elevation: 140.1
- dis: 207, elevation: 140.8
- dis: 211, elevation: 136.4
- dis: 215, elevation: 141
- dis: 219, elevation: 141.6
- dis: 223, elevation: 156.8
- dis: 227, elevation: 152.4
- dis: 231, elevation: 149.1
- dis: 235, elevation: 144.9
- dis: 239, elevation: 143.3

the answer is 143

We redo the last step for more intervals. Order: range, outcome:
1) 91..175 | 149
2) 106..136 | 152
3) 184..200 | 140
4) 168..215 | 139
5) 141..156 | 148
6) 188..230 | 144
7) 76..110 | 145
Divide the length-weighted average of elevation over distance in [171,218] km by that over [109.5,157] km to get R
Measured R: 0.93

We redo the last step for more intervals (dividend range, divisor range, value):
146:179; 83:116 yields 0.96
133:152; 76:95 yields 1.05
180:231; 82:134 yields 0.95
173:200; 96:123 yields 0.91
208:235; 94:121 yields 0.96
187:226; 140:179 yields 0.98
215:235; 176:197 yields 1.09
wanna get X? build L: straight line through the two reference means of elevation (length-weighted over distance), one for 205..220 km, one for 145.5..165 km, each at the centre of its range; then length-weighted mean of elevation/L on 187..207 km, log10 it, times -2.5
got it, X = 0.01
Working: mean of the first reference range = 149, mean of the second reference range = 140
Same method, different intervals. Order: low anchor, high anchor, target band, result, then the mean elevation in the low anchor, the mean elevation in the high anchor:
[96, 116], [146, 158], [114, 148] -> 0.03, 155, 149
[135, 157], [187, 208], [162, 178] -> 0.01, 147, 141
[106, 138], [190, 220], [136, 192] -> 0.03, 151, 141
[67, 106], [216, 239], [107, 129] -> -0.08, 140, 148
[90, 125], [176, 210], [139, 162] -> -0.02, 151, 139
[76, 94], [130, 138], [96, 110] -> -0.08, 139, 148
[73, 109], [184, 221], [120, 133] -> -0.07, 143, 140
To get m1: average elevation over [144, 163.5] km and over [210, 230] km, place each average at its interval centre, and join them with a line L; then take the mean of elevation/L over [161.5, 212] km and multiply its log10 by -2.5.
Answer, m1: 0.055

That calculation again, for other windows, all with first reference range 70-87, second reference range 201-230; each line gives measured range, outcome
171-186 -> 0.03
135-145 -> -0.05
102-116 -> -0.16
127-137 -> -0.10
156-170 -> -0.05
